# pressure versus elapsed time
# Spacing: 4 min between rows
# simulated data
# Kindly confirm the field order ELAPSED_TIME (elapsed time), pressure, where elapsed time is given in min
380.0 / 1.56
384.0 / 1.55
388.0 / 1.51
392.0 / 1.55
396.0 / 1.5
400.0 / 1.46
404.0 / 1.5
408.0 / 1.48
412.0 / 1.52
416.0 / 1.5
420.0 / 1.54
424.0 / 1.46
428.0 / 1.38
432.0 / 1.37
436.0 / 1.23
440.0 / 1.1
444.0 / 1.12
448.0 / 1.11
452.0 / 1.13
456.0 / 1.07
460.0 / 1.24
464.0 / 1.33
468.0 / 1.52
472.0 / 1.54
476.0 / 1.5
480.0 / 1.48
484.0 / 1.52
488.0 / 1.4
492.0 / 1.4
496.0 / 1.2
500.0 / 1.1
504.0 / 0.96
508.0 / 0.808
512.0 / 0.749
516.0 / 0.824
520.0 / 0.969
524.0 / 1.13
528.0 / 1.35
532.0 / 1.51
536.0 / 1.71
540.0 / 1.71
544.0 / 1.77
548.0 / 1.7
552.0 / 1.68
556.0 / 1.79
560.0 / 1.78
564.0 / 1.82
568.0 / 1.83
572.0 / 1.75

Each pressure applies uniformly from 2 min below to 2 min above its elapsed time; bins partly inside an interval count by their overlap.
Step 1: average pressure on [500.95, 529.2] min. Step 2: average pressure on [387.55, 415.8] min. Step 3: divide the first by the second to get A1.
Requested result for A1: 0.6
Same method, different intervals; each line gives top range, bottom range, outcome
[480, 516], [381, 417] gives 0.76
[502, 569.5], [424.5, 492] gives 1.07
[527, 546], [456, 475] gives 1.18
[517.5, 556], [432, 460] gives 1.31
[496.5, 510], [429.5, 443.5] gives 0.80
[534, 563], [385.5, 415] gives 1.16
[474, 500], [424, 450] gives 1.13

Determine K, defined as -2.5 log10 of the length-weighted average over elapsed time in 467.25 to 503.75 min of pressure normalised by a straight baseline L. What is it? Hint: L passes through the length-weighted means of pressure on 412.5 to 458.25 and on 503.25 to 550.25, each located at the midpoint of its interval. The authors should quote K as -0.08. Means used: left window 1.28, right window 1.28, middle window 1.38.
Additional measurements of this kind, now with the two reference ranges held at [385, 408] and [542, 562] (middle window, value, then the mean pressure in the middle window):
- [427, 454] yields 0.29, 1.2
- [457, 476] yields 0.15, 1.4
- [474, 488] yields 0.10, 1.49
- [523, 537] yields 0.20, 1.43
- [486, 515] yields 0.47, 1.08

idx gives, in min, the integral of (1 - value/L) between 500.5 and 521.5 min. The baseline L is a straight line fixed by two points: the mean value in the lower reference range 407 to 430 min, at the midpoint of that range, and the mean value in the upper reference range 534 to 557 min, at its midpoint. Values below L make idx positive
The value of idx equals 9.9 min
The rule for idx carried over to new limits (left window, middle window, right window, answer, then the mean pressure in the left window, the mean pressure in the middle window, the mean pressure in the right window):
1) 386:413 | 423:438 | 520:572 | 1.7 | 1.5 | 1.35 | 1.63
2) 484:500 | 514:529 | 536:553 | 4.9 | 1.33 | 1.05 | 1.72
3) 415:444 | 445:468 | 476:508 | 2.0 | 1.35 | 1.2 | 1.28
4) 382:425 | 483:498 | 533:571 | 2.5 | 1.51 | 1.37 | 1.75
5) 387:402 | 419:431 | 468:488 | 0.5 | 1.5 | 1.45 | 1.5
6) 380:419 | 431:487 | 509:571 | 7.2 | 1.51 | 1.3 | 1.48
